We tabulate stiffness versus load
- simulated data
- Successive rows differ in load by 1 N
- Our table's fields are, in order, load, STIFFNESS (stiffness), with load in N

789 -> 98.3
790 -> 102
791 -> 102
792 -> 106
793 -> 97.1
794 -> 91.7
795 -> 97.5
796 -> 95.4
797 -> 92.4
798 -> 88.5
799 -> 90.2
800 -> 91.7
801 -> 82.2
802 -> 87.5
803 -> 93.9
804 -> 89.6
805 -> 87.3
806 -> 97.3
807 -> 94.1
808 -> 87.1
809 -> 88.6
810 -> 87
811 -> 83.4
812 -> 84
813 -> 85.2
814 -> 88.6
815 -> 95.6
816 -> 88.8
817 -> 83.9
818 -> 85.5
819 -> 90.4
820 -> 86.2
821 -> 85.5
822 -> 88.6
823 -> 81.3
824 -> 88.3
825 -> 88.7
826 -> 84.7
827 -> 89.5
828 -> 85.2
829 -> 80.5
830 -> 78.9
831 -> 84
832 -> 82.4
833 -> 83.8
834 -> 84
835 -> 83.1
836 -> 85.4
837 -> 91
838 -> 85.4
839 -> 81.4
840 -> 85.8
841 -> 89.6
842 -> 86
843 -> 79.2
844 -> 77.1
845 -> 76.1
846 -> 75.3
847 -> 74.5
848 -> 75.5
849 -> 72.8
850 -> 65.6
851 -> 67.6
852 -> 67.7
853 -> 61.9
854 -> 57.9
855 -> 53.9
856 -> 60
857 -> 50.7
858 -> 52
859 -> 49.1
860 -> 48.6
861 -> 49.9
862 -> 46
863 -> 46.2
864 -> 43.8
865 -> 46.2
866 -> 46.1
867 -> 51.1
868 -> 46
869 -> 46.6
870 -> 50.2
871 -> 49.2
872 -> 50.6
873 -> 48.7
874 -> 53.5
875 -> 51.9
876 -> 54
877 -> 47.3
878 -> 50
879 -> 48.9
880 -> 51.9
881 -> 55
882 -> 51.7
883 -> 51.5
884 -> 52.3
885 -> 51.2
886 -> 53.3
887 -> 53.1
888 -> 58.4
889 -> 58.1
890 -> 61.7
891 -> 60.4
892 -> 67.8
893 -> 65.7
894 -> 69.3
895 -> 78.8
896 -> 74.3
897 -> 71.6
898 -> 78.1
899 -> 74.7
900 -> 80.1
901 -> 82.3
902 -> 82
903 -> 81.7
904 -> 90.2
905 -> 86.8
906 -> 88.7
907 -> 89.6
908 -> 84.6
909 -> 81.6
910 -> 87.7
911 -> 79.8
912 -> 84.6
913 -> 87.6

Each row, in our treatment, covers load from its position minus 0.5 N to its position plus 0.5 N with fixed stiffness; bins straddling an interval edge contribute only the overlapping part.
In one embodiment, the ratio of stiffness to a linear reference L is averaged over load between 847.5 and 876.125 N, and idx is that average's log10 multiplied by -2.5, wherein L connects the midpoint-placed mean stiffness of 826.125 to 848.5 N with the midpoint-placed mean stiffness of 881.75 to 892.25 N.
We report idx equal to 0.28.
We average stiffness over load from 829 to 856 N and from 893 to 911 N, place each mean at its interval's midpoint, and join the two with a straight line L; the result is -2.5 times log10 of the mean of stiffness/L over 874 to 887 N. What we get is 0.47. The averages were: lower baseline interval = 76.9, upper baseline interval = 80.8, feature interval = 51.7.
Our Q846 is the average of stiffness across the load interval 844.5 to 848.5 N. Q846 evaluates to 75.3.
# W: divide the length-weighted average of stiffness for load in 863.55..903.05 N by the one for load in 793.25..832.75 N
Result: 0.66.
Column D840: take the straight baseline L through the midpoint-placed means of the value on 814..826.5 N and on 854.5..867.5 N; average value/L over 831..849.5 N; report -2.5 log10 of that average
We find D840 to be -0.19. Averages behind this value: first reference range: 87.3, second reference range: 49.5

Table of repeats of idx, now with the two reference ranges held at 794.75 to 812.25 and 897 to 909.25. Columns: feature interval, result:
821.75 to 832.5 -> 0.04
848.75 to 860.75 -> 0.42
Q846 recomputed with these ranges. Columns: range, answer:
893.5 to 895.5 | 74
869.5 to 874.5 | 50.4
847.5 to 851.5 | 70.4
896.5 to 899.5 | 74.8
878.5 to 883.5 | 51.8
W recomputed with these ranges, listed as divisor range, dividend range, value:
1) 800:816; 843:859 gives 0.74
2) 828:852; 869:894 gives 0.68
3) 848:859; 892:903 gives 1.24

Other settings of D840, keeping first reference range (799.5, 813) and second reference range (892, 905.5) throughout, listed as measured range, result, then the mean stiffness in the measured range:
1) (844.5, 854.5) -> 0.20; 69.5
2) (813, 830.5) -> 0.00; 86.4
